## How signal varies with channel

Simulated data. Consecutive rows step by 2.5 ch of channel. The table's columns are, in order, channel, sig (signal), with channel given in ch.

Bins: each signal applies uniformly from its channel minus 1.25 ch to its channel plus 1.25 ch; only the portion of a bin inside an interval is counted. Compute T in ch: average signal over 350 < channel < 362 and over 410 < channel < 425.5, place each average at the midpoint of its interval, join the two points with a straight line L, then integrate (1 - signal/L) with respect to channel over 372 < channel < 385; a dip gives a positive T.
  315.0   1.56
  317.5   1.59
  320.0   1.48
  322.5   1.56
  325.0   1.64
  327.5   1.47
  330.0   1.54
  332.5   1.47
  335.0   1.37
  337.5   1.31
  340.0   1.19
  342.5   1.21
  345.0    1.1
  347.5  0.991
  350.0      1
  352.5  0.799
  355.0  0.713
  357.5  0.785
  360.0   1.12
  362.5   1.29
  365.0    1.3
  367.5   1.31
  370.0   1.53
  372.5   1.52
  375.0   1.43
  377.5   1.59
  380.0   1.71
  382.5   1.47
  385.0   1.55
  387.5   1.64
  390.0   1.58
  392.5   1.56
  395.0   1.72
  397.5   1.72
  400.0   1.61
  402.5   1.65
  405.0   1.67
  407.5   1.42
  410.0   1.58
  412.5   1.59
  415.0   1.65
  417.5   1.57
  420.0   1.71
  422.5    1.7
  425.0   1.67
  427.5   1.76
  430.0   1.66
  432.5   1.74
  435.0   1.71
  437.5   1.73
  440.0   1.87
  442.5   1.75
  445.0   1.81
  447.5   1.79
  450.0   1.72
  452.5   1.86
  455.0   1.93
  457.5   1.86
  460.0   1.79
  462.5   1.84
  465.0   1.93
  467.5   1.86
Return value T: -4.2 ch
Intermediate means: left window 0.897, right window 1.64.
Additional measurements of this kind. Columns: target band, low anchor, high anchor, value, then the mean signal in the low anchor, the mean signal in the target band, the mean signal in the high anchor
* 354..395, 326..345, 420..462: 3.2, 1.35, 1.4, 1.77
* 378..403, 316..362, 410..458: -1.8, 1.24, 1.62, 1.73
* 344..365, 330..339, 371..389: 6.8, 1.4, 0.993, 1.56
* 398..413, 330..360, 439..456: -0.7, 1.11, 1.59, 1.82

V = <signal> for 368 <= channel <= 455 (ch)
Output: 1.66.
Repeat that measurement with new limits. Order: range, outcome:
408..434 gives 1.66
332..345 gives 1.28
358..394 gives 1.46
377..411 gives 1.61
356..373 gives 1.25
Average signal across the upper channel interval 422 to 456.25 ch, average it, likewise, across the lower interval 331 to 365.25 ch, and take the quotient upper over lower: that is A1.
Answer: 1.6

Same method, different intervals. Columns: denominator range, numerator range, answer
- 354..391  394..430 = 1.20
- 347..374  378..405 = 1.44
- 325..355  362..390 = 1.23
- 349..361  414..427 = 1.90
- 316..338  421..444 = 1.16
